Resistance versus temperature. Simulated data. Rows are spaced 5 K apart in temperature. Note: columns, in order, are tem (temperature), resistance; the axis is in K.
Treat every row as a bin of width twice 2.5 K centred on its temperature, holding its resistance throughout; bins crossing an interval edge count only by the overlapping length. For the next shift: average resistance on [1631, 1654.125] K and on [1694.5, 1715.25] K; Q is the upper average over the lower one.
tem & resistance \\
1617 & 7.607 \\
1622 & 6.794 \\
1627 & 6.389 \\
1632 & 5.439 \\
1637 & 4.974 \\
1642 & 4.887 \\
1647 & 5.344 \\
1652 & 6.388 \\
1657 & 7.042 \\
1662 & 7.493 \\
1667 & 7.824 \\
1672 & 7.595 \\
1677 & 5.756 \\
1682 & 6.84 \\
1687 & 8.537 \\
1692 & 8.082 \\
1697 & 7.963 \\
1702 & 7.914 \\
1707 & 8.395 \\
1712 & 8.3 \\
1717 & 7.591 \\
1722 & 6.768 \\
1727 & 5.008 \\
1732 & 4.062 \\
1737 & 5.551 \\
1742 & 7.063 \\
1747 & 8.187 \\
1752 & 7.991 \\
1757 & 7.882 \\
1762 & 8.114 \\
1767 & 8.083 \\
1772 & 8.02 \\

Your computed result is 1.5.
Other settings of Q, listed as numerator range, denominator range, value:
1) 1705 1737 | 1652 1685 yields 0.93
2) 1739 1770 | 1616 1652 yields 1.33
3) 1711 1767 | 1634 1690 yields 1.05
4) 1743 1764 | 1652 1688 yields 1.11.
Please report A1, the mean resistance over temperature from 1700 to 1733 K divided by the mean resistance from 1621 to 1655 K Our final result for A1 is 1.2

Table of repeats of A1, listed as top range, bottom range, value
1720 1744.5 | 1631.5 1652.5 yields 1.07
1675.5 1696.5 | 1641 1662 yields 1.20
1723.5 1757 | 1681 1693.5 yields 0.81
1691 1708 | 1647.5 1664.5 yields 1.19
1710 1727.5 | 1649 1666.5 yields 1.01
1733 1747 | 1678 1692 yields 0.85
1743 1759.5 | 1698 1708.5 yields 0.98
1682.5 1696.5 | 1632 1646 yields 1.59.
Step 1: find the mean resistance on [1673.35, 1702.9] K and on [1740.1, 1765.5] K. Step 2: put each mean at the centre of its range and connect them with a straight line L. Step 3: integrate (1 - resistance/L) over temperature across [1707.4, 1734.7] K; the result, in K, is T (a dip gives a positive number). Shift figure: 4.2 K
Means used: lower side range 7.5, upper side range 7.88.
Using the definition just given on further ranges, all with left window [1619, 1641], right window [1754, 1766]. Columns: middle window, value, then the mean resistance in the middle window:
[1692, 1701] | -1.33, 7.99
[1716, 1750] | 5.76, 6.29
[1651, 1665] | -1.63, 7.07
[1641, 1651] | 1.30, 5.34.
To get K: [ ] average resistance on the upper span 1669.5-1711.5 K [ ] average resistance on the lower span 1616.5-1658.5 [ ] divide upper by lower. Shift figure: 1.3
